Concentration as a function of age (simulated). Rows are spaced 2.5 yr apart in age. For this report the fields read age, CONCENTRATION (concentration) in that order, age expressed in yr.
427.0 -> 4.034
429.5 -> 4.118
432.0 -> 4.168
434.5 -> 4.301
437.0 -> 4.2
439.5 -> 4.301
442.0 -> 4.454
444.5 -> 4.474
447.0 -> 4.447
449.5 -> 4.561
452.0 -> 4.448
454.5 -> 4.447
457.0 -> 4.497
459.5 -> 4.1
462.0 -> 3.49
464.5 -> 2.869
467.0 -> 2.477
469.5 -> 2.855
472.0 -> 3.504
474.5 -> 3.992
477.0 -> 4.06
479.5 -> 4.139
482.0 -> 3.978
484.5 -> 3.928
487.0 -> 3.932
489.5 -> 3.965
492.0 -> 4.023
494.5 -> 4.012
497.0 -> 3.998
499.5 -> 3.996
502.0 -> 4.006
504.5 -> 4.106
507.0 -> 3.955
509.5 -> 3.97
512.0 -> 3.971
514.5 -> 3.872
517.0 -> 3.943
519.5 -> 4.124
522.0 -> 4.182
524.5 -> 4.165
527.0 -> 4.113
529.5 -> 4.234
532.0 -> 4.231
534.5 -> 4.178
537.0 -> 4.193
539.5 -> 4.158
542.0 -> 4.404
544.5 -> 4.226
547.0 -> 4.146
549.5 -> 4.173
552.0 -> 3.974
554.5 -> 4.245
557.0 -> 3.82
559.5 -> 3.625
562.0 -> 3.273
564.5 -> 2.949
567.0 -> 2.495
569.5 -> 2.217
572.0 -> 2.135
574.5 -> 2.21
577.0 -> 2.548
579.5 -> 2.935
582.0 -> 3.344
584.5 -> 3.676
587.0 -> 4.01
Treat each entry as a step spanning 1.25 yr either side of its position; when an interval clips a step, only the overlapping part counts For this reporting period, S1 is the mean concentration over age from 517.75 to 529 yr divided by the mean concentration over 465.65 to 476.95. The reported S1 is 1.26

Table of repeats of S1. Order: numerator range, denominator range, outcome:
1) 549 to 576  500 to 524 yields 0.79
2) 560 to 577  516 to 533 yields 0.63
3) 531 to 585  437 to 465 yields 0.83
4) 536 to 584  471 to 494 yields 0.87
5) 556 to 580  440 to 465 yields 0.66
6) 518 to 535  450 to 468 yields 1.09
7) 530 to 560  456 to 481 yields 1.15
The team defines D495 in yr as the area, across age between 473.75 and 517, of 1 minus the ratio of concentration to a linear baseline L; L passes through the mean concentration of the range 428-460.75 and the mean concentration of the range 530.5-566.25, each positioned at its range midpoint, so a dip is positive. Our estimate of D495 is 1.66 yr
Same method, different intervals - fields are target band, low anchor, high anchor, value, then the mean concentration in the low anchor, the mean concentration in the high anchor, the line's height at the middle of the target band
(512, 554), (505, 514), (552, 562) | -2.6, 3.97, 3.83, 3.9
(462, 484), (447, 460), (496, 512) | 3.9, 4.43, 4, 4.27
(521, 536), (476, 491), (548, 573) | -2.5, 4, 3.31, 3.6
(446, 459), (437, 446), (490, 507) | -0.4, 4.38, 4.02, 4.31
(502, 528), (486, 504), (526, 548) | 0.4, 4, 4.21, 4.1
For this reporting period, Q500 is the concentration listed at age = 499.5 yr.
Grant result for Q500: 3.996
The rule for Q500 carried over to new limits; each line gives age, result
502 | 4.006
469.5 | 2.855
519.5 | 4.124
